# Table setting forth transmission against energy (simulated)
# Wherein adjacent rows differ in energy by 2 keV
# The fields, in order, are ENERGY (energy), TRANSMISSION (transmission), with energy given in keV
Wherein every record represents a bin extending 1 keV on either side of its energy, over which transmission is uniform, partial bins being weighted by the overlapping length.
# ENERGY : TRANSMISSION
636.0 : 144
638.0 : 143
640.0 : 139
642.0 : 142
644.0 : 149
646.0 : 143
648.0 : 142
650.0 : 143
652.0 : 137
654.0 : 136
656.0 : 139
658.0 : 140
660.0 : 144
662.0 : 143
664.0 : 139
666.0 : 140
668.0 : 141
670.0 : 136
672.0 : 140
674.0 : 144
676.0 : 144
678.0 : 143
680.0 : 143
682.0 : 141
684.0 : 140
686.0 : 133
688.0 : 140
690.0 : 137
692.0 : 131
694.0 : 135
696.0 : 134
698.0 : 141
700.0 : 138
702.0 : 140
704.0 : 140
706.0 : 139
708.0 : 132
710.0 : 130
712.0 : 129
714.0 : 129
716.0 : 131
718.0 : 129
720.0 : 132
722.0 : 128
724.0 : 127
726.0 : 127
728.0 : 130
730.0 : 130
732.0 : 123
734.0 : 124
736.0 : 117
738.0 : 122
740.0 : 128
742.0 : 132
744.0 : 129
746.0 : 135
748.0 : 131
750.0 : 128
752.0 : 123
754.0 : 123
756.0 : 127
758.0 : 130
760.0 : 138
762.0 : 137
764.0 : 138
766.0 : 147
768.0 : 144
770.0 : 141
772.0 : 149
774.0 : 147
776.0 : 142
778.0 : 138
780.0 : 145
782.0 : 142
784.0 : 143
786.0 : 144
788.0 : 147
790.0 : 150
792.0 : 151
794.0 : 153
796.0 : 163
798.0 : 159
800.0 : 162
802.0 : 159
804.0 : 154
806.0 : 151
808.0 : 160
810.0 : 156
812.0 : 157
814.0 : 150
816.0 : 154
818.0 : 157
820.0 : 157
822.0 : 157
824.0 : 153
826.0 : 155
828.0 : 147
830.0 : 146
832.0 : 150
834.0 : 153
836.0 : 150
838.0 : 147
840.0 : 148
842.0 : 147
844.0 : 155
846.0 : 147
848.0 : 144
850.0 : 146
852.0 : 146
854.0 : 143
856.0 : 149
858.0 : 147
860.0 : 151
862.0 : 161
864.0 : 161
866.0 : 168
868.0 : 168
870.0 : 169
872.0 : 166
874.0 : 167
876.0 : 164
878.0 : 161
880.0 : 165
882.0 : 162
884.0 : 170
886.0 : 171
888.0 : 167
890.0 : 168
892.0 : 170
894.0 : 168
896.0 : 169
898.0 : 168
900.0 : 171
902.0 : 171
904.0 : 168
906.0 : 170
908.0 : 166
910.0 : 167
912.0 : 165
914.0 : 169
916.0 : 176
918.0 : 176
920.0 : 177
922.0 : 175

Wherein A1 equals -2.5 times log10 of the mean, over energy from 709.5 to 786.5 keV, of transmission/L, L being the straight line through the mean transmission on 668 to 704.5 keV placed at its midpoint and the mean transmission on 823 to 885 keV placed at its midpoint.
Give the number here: 0.09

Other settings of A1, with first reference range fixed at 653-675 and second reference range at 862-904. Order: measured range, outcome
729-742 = 0.19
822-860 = 0.09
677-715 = 0.06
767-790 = 0.07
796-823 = 0.01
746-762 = 0.17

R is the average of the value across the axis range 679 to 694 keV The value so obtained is 138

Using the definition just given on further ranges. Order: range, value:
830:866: 150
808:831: 154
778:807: 151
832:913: 160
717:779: 132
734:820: 143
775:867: 151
